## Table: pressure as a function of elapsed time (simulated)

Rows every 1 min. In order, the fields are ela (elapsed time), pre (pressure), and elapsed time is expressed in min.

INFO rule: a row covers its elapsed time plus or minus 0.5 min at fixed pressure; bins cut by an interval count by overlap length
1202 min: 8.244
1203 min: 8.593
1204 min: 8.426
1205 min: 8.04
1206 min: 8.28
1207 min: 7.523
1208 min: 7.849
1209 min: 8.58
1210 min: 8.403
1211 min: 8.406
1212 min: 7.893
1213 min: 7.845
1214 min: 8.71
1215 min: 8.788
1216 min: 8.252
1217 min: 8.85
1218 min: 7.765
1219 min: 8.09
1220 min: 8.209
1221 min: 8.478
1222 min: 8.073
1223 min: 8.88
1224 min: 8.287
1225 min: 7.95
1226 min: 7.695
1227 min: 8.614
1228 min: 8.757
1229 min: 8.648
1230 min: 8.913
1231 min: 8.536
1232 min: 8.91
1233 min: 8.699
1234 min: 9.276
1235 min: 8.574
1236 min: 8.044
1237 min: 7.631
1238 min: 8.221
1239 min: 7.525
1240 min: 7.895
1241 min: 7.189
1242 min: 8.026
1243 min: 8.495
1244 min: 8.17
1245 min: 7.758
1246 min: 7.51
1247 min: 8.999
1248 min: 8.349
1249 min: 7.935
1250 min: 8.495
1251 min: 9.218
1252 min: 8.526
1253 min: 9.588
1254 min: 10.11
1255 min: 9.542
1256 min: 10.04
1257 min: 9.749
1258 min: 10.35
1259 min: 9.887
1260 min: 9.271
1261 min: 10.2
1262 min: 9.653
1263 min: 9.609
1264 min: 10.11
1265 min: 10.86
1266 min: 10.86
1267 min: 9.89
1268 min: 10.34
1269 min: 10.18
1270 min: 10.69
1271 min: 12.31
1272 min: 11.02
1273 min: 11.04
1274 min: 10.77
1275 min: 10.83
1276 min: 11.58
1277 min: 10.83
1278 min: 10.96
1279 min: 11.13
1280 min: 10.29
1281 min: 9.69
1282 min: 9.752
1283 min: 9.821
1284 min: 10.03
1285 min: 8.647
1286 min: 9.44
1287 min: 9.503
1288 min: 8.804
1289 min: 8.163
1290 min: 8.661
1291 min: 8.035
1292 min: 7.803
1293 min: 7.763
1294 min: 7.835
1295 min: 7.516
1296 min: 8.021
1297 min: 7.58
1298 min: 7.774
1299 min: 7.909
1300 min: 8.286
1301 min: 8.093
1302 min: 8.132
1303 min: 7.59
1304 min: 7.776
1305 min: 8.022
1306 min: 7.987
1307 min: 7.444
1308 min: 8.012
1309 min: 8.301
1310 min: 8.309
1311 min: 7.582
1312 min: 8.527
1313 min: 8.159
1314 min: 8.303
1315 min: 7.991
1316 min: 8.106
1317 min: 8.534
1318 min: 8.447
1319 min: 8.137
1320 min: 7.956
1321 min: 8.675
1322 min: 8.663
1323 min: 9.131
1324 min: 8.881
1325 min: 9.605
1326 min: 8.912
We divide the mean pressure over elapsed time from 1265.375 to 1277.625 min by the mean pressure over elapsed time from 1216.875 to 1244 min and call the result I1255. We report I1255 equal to 1.3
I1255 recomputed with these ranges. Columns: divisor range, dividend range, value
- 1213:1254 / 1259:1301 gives 1.14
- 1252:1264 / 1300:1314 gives 0.82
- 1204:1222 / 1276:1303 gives 1.08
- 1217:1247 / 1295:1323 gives 0.98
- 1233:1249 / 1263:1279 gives 1.33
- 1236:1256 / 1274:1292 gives 1.16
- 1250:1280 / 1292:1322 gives 0.78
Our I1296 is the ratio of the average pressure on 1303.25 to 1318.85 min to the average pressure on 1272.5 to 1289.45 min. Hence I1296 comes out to 0.8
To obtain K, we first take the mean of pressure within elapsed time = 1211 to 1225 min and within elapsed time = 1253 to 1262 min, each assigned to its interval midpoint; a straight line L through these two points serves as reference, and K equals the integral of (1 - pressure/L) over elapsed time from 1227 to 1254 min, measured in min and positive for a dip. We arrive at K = 2.3 min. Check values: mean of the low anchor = 8.31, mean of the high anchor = 9.86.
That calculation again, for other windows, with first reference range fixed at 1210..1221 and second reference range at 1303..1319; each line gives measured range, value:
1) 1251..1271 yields -4.43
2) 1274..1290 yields -3.53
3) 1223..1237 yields -0.42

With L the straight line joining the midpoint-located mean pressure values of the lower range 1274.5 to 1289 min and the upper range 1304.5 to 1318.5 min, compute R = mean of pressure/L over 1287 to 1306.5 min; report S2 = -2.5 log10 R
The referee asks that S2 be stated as 0.13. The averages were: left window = 10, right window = 8.12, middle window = 8.03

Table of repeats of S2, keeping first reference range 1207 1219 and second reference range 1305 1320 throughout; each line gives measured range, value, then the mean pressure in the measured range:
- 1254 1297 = -0.19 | 9.77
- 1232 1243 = 0.01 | 8.16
